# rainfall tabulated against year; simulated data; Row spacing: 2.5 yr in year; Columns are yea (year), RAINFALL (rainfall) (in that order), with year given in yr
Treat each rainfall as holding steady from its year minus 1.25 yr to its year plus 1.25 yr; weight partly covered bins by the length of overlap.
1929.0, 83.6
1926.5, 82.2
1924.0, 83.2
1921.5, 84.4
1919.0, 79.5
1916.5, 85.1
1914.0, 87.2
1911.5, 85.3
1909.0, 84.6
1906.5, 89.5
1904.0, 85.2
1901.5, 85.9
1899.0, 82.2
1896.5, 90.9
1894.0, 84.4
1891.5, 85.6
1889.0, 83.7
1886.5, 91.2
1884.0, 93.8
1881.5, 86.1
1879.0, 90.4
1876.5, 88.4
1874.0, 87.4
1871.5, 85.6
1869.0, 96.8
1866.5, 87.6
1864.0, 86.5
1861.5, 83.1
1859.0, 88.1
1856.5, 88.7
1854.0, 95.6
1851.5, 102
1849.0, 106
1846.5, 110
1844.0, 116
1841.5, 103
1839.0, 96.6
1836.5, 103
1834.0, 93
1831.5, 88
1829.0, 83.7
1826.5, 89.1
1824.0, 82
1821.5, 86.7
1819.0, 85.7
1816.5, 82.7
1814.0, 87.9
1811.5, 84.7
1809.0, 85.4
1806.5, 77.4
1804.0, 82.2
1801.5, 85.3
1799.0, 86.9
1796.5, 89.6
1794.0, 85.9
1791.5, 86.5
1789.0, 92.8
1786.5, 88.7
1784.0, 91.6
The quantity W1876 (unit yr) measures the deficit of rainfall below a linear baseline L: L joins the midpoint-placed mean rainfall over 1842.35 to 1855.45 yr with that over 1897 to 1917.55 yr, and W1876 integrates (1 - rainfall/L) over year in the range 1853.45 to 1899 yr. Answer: 3.7 yr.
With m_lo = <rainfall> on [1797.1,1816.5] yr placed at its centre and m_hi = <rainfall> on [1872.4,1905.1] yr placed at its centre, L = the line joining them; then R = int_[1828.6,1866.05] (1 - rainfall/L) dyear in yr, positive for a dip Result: -4.59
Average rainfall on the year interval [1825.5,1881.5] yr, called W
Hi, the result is 93.9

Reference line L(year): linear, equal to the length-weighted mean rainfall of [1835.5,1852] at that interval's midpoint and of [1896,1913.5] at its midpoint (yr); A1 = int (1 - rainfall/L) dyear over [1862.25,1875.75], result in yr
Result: 1.2 yr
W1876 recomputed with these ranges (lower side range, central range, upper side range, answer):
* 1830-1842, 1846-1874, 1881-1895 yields -0.2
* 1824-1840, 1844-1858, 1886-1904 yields -1.8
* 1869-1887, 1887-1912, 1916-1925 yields 0.1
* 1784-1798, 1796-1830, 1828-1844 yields 2.8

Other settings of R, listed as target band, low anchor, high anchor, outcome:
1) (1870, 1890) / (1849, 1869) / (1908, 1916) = 0.2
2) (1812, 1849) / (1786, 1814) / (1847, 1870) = -1.6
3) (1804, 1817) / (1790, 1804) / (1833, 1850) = 1.2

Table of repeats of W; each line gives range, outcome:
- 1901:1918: 86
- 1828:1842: 94.3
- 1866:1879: 89.4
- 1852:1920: 87.5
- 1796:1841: 87.4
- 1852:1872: 89.6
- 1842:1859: 102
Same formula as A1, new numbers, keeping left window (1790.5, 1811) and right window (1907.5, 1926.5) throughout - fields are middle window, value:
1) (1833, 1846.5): -3.0 yr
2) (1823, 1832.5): -0.1 yr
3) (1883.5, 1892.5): -0.4 yr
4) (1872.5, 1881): -0.4 yr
